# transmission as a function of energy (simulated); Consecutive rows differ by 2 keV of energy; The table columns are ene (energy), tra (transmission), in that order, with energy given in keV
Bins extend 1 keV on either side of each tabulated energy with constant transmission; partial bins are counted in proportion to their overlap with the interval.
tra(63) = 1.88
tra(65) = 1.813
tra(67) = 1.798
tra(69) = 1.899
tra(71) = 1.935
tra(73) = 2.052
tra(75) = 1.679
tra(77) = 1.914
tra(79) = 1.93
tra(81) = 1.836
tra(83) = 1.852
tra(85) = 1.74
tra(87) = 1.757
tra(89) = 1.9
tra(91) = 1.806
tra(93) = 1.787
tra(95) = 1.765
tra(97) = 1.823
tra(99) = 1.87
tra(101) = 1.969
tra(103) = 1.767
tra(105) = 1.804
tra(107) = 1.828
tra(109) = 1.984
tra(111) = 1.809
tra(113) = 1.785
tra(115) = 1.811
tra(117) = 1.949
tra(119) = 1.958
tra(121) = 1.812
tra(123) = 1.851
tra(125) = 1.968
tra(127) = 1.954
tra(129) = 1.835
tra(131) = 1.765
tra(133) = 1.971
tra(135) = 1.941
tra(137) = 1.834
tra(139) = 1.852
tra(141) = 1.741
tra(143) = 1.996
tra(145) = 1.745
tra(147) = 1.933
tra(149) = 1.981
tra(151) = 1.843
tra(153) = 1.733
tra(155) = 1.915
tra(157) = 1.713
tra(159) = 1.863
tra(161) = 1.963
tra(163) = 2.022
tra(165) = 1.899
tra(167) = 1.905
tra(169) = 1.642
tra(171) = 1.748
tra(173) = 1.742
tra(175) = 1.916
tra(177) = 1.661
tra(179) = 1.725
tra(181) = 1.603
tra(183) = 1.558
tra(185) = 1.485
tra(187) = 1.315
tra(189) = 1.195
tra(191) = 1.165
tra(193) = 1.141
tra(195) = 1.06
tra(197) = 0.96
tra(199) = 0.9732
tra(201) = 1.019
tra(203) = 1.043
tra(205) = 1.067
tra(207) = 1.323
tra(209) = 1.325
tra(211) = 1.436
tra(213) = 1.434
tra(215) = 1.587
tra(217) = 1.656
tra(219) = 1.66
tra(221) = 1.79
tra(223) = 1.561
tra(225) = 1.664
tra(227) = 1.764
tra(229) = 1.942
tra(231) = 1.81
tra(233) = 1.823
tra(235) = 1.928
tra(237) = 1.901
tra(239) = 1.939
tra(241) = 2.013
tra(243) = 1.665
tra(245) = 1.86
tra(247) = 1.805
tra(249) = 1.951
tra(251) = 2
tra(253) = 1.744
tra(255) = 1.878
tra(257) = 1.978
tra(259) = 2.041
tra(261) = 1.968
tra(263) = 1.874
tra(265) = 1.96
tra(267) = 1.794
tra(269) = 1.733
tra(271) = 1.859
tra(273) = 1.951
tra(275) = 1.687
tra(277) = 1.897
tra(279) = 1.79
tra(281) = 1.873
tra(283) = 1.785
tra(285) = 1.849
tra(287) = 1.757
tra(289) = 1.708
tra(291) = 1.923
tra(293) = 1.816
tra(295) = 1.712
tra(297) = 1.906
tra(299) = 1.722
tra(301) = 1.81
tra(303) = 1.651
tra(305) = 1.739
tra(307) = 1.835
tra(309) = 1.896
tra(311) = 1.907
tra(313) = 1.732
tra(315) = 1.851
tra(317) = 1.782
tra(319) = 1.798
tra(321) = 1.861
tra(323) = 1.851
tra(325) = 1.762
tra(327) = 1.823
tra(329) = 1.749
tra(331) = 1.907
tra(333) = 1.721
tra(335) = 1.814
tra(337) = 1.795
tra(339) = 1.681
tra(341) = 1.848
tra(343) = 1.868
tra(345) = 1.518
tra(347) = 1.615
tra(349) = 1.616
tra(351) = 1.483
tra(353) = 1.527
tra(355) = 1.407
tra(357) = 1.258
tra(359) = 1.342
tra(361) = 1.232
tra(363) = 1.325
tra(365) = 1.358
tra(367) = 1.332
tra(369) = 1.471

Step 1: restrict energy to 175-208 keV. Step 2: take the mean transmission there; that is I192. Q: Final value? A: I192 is 1.29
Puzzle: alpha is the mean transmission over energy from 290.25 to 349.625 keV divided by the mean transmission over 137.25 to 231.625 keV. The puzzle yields 1.12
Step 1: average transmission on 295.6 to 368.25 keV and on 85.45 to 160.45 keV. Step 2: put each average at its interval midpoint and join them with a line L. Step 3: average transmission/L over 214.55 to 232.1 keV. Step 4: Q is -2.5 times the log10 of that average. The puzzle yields 0.03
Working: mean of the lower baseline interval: 1.85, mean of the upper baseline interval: 1.68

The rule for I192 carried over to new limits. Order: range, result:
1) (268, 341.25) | 1.8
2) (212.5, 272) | 1.82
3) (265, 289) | 1.82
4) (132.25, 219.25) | 1.6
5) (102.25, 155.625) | 1.87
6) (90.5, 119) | 1.84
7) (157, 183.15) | 1.79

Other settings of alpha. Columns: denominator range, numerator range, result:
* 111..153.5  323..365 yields 0.86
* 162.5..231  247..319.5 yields 1.22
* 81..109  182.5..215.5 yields 0.67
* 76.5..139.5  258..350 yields 0.97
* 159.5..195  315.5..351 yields 1.09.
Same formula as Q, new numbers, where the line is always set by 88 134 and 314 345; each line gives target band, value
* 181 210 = 0.46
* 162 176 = 0.00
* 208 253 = 0.05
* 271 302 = 0.00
